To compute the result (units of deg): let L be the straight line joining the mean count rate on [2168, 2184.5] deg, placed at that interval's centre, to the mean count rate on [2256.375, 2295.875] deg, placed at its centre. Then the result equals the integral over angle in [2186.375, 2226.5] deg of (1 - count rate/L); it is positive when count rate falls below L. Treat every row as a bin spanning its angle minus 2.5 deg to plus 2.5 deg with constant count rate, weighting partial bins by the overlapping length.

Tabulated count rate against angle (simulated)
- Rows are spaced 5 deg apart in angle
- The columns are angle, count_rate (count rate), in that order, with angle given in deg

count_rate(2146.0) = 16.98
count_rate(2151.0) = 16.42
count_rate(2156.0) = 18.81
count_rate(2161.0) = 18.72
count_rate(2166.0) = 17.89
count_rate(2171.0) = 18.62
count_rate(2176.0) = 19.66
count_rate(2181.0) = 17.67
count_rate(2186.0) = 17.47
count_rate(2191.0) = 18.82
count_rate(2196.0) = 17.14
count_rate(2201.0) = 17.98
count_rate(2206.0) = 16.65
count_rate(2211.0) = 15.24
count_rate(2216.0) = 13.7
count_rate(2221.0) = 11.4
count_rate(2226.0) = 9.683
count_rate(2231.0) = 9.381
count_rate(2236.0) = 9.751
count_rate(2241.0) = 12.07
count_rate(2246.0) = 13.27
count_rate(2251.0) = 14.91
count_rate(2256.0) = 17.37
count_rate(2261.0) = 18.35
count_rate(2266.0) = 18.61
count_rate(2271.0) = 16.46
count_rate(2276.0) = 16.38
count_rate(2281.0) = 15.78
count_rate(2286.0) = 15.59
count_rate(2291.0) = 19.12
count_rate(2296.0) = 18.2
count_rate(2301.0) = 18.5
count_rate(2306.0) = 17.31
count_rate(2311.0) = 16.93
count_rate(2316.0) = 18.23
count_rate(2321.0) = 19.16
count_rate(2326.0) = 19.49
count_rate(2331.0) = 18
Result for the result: 6.0 deg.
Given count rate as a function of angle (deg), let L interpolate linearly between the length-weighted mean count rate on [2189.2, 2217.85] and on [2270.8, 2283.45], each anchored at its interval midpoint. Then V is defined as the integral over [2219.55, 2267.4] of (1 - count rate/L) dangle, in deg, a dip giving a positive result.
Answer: 8.59 deg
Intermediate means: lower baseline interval 16.6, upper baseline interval 16.2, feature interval 13.4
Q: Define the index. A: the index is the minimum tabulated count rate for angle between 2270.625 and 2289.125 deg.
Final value 15.59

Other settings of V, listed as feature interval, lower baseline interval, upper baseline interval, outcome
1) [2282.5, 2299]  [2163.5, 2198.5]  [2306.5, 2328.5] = 0.7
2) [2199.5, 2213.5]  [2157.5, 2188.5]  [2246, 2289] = 0.9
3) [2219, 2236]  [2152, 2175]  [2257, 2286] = 7.3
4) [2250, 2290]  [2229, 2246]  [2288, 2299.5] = -4.6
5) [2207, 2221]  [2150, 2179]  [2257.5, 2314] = 3.0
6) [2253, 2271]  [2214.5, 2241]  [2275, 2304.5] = -4.3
